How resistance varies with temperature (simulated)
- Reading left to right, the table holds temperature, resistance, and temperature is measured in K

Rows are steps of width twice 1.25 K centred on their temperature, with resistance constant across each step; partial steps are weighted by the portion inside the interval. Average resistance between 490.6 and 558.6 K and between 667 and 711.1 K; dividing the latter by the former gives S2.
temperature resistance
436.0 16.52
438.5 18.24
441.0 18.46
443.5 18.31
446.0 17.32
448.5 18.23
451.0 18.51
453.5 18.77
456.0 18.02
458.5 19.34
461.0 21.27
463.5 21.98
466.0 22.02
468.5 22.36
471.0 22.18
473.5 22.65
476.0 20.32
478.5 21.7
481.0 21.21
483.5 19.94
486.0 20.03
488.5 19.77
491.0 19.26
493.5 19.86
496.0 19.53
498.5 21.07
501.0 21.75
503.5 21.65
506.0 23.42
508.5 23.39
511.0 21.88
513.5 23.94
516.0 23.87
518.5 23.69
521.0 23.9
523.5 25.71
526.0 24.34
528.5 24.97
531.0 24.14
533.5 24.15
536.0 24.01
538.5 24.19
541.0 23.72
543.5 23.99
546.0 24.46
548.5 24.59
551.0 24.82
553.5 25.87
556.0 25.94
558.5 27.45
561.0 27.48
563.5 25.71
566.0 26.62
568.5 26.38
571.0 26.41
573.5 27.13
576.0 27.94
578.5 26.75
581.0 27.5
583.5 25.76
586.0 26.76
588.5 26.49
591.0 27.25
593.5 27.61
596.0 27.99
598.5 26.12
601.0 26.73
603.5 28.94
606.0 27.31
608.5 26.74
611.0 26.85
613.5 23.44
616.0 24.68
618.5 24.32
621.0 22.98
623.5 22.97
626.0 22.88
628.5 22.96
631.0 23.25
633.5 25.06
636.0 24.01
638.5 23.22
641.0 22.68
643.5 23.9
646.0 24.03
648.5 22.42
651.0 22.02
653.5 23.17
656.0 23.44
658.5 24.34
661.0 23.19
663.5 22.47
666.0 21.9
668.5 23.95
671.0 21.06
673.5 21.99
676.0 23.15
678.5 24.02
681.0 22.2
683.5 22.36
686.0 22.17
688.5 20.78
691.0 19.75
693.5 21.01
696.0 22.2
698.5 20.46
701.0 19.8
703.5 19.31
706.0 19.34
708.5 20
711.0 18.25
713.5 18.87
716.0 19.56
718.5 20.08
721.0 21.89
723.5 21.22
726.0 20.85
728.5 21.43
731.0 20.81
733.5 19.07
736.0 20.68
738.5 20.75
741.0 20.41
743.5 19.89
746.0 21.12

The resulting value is 0.90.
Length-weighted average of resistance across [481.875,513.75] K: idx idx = 21.1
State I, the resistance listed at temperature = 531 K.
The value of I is 24.14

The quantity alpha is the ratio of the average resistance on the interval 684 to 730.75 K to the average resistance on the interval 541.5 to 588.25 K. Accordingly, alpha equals 0.78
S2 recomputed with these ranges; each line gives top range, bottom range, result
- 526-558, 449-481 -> 1.19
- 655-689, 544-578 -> 0.87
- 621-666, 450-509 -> 1.12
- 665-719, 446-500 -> 1.03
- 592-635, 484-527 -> 1.15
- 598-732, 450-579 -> 0.98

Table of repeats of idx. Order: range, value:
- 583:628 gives 25.8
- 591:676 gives 24.2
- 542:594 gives 26.3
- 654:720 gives 21.4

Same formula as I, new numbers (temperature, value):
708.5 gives 20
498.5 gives 21.07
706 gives 19.34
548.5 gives 24.59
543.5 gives 23.99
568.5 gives 26.38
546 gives 24.46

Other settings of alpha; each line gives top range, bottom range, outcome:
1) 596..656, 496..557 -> 1.03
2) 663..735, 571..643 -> 0.82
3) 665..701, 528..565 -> 0.87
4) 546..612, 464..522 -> 1.23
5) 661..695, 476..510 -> 1.06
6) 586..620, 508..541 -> 1.10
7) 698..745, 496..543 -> 0.86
